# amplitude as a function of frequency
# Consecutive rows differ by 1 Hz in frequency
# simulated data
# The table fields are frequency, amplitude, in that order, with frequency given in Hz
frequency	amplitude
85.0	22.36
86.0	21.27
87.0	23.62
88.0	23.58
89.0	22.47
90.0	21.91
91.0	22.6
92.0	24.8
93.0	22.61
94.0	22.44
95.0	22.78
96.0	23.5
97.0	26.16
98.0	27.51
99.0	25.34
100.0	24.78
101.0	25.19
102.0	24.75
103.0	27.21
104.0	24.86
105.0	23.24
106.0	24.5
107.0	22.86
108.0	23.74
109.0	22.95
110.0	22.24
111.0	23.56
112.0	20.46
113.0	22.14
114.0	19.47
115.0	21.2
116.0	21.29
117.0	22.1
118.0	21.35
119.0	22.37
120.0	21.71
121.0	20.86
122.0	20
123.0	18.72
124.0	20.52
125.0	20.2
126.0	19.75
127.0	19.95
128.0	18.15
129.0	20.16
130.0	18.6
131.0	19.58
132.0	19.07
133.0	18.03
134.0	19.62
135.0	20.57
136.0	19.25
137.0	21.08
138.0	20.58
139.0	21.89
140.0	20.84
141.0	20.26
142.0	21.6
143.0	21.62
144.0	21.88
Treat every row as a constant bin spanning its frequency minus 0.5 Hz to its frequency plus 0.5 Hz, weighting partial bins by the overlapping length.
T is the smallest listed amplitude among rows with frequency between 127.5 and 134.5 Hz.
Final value 18.03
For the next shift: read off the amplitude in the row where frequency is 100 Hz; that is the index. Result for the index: 24.78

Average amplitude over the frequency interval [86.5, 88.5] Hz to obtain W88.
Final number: 23.6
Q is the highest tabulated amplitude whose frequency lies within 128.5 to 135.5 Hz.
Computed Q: 20.57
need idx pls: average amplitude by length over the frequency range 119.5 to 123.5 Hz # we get 20.3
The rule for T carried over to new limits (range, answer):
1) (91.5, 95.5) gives 22.44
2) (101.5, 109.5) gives 22.86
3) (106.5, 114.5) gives 19.47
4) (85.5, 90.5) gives 21.27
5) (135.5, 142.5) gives 19.25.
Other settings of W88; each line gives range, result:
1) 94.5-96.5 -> 23.1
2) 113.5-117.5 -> 21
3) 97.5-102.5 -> 25.5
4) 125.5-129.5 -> 19.5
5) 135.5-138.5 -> 20.3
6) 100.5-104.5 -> 25.5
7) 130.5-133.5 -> 18.9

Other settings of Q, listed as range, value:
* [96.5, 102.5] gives 27.51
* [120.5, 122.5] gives 20.86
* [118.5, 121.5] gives 22.37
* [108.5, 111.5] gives 23.56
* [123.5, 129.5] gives 20.52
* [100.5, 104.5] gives 27.21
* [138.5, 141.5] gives 21.89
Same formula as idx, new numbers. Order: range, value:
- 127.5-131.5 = 19.1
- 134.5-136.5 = 19.9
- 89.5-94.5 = 22.9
